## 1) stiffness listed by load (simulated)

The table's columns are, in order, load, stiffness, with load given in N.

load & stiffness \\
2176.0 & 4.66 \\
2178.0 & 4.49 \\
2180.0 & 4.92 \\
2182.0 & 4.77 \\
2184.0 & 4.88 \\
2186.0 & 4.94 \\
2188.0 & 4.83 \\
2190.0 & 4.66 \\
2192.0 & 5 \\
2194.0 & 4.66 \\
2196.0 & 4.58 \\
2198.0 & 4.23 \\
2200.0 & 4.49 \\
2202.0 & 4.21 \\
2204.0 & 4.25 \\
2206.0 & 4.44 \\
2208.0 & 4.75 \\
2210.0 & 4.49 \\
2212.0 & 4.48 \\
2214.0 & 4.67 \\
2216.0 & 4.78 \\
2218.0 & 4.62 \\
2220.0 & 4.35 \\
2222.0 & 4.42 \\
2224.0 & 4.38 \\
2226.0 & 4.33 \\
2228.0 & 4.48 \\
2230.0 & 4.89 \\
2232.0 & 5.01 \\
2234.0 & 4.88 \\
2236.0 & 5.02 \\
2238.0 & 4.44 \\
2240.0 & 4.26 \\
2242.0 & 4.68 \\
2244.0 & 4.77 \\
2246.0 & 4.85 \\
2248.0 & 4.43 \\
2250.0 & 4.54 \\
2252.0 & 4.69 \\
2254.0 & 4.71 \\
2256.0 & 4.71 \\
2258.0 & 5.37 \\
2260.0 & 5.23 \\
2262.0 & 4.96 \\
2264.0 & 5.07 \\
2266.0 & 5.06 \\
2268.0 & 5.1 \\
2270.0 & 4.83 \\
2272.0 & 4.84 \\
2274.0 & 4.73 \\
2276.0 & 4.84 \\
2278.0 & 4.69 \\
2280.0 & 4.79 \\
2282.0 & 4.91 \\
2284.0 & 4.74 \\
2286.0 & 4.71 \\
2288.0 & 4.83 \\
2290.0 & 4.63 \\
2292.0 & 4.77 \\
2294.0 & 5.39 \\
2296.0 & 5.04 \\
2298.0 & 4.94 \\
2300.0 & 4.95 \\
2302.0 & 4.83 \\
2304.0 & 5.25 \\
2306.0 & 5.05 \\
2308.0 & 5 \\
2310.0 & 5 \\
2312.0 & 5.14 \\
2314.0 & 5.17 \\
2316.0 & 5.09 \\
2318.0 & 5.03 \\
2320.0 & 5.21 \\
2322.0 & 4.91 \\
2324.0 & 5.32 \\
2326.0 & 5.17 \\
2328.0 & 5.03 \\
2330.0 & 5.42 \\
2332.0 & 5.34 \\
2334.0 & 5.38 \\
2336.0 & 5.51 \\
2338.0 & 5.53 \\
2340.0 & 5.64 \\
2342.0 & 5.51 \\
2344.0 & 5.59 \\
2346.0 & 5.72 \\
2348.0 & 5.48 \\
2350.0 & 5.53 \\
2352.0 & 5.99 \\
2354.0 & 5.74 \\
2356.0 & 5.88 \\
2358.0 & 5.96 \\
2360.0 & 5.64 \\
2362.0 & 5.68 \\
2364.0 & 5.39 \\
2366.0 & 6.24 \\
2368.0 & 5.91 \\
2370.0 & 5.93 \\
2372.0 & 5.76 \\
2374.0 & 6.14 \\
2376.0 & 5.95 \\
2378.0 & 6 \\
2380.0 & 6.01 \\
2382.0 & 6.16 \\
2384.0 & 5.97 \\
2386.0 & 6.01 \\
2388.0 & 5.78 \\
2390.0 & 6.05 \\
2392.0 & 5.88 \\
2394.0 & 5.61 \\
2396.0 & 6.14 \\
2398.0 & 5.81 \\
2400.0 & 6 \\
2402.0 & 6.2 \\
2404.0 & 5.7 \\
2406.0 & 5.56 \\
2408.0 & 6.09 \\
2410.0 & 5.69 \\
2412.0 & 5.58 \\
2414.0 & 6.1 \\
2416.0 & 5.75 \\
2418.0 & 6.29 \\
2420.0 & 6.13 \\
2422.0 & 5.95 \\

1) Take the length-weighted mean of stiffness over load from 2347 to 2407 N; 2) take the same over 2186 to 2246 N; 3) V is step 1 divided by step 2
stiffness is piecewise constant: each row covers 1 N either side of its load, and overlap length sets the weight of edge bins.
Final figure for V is 1.28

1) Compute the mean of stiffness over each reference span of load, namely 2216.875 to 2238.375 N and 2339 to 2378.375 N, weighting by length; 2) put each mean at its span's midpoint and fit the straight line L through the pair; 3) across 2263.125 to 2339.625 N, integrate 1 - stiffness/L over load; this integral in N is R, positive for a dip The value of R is 3.44 N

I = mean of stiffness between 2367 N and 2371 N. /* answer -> 5.92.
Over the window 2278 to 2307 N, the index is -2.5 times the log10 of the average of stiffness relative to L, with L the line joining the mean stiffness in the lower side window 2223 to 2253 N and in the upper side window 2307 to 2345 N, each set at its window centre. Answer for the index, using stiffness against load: 0.026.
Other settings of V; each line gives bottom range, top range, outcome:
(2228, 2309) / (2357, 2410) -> 1.22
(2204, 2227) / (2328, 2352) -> 1.22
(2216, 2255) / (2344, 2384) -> 1.26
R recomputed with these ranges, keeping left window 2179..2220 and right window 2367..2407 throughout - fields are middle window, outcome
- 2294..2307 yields 0.70 N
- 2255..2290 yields 1.58 N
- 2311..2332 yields 1.21 N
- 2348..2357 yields -0.10 N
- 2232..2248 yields 0.66 N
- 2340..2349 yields 0.08 N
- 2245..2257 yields 0.79 N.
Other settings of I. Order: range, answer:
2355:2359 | 5.92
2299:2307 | 5.02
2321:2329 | 5.11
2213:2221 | 4.61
